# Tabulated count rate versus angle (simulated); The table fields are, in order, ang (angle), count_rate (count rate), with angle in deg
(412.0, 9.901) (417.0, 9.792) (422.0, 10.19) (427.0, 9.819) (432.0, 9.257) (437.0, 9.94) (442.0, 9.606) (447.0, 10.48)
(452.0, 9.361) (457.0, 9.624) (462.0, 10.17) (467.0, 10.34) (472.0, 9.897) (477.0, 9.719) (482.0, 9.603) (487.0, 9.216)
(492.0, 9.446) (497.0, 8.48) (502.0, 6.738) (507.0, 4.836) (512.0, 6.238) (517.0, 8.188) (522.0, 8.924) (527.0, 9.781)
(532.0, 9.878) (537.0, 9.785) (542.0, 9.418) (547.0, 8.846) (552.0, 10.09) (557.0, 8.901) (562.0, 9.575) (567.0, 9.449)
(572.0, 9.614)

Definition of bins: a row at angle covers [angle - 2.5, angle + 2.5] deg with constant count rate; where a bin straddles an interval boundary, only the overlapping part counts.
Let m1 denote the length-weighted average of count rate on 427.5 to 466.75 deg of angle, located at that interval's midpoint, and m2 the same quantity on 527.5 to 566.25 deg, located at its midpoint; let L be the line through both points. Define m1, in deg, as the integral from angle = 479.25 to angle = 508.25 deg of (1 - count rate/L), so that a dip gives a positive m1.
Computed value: 4.4 deg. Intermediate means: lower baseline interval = 9.81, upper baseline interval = 9.51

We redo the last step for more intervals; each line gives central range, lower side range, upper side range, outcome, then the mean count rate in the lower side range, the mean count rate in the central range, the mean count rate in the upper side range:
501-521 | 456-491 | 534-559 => 6.1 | 9.79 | 6.66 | 9.43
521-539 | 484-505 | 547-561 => -1.3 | 8.41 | 9.64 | 9.39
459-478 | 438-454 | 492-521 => -2.5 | 9.84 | 10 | 7.22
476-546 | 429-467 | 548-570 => 7.6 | 9.81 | 8.57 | 9.46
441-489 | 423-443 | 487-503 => -3.9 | 9.7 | 9.81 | 8.52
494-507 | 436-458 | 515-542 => 3.2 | 9.8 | 7.15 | 9.34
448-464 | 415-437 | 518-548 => -0.2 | 9.78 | 9.78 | 9.41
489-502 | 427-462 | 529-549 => 1.5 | 9.75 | 8.54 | 9.51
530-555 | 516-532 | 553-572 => -0.8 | 9.18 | 9.58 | 9.41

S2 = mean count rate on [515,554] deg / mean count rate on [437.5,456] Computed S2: 0.95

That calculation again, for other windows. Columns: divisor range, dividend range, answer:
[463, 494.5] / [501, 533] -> 0.80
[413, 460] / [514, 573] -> 0.95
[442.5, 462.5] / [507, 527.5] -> 0.78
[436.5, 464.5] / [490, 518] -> 0.73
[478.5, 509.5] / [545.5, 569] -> 1.16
